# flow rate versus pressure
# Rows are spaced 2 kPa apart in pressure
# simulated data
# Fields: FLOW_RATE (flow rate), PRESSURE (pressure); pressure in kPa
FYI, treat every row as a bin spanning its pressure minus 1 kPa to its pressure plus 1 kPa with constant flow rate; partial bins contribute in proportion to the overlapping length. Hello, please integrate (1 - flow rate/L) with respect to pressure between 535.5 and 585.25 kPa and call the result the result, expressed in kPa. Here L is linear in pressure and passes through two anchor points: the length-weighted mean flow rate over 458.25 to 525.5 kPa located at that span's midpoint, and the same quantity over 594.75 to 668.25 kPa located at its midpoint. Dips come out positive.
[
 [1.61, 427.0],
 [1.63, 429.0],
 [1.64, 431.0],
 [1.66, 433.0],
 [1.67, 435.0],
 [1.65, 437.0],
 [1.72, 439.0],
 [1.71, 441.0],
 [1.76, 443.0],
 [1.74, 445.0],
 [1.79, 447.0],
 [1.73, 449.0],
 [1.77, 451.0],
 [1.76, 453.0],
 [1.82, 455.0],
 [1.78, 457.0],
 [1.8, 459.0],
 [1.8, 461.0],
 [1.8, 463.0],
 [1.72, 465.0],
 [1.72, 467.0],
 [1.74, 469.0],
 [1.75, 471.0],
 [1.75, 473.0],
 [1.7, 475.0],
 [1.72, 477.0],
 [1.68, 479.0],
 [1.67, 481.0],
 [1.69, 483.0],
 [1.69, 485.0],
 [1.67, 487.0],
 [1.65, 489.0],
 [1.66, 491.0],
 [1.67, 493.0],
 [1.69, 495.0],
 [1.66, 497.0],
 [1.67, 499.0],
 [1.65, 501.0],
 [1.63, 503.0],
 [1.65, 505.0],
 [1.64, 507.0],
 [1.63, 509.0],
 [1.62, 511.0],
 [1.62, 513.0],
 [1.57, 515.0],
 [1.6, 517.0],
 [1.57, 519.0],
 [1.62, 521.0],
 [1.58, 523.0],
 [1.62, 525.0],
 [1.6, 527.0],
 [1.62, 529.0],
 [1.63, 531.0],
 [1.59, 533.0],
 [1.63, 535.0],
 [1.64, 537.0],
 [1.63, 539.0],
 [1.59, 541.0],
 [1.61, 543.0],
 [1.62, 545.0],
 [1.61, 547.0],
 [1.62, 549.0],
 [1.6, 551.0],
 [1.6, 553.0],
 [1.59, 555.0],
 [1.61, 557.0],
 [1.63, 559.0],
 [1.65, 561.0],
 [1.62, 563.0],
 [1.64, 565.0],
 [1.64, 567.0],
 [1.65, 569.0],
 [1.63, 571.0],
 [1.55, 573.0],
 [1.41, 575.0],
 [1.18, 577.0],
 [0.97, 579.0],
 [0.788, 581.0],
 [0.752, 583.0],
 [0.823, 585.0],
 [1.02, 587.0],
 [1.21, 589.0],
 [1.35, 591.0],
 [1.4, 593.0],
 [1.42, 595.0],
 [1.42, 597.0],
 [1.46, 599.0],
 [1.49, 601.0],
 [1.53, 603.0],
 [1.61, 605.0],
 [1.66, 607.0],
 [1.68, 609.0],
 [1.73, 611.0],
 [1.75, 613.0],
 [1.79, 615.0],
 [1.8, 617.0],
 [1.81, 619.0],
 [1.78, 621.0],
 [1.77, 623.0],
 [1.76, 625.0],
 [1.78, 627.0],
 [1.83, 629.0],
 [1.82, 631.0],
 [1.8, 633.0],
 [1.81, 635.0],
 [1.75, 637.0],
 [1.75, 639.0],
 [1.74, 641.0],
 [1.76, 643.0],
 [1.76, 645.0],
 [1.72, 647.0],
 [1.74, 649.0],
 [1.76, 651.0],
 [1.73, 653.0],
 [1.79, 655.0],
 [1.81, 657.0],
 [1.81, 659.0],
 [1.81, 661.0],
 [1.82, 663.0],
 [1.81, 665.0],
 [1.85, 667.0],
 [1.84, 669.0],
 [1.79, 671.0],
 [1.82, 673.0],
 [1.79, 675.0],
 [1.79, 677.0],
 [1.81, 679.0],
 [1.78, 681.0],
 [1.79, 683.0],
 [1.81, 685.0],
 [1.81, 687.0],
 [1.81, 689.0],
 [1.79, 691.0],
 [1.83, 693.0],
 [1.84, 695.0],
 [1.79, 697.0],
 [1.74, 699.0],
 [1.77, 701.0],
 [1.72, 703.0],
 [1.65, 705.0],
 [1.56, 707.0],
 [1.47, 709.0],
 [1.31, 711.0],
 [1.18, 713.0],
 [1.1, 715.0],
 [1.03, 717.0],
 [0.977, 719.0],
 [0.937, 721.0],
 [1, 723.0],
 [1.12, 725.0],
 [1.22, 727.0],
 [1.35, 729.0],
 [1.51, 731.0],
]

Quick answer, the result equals 6.53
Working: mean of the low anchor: 1.67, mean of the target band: 1.48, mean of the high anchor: 1.73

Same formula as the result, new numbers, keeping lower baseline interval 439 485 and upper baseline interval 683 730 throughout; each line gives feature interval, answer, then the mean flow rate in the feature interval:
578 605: 6.5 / 1.22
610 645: -4.8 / 1.78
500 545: 1.7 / 1.62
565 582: 2.7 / 1.37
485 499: 0.3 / 1.67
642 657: -2.1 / 1.76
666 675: -1.8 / 1.82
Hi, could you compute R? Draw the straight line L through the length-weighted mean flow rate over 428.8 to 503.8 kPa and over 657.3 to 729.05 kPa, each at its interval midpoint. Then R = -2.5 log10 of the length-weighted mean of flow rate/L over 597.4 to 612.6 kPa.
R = 0.03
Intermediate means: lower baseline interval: 1.71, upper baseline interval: 1.6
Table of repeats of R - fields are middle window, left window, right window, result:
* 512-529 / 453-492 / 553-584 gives -0.02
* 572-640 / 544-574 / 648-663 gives 0.13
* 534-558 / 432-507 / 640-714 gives 0.07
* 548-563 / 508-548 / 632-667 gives 0.02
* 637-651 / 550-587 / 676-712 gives -0.10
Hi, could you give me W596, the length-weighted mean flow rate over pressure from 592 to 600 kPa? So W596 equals 1.42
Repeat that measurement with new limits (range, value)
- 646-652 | 1.74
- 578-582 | 0.879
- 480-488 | 1.68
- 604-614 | 1.69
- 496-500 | 1.67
